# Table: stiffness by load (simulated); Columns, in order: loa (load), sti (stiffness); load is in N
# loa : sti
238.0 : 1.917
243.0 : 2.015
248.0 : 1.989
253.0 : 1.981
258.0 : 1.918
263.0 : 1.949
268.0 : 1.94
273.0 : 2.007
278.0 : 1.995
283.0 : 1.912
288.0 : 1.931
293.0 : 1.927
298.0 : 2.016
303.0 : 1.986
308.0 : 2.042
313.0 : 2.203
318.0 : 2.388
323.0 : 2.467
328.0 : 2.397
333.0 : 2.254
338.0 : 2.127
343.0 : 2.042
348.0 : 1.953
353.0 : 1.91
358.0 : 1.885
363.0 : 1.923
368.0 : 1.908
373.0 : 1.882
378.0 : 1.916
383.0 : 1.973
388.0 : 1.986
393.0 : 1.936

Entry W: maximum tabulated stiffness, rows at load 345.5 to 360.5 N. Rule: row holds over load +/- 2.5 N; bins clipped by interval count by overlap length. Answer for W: 1.953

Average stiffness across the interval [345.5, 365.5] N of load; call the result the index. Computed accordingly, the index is 1.92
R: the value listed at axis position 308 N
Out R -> 2.042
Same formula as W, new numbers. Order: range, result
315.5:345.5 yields 2.467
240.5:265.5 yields 2.015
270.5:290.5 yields 2.007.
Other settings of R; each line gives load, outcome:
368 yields 1.908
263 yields 1.949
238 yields 1.917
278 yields 1.995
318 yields 2.388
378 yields 1.916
